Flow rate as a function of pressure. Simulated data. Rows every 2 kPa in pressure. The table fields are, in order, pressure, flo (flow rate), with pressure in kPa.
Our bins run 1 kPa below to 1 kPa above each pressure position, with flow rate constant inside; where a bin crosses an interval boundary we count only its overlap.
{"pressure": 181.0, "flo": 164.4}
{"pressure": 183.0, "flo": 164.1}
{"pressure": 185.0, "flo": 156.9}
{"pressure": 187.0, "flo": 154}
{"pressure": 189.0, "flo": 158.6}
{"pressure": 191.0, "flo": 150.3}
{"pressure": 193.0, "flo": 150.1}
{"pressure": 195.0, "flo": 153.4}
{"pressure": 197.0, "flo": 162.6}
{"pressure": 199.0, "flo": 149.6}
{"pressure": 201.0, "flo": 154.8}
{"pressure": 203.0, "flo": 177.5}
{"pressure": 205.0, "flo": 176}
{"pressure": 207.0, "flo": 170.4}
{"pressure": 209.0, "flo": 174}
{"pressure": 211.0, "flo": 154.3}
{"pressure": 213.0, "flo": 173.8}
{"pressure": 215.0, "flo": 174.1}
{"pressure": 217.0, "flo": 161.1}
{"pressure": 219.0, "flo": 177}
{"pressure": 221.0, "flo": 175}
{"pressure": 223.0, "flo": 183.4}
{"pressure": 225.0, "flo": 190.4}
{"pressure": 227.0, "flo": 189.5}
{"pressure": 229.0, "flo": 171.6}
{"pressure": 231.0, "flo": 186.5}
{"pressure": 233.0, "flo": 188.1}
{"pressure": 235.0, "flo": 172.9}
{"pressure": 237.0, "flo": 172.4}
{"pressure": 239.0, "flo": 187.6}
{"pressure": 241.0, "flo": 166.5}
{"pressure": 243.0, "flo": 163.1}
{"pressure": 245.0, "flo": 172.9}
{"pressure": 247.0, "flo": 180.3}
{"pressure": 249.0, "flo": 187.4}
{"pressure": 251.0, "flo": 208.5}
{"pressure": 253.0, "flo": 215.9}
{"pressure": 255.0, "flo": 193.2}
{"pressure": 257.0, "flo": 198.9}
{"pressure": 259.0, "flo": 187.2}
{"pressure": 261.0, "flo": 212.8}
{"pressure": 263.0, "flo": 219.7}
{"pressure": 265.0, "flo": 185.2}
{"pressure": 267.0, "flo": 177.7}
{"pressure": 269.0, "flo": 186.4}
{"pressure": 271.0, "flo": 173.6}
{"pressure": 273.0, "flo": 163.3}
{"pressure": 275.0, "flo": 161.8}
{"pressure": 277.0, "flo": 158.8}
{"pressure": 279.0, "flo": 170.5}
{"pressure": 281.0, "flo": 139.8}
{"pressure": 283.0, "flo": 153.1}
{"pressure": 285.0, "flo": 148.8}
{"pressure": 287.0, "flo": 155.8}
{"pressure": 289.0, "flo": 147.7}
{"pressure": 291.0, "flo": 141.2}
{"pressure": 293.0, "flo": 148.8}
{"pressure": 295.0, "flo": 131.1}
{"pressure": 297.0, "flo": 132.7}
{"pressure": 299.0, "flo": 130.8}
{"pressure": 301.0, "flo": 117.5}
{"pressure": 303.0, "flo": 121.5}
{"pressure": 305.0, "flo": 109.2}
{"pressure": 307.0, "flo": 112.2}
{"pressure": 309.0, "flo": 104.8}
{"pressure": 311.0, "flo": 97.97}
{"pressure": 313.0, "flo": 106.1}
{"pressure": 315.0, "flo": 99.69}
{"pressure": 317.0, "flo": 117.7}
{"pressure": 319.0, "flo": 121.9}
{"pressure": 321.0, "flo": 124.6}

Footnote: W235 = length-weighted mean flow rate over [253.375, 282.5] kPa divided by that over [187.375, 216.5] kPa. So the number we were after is 1.11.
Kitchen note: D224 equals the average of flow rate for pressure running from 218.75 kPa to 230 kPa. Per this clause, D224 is 181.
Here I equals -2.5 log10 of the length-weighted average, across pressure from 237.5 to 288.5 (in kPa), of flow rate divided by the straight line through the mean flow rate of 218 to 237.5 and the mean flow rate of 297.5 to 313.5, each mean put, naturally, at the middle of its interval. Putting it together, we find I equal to -0.19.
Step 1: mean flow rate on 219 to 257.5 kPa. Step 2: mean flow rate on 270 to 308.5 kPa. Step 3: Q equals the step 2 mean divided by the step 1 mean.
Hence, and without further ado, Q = 0.8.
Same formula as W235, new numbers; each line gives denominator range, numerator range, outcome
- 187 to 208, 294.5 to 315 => 0.72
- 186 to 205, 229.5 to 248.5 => 1.12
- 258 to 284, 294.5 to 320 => 0.65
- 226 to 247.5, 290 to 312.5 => 0.69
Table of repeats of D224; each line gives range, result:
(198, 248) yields 174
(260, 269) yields 197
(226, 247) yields 177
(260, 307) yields 155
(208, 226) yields 174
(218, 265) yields 187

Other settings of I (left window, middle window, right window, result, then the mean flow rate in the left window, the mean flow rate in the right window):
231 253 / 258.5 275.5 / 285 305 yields -0.16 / 182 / 136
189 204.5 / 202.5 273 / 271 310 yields -0.21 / 158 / 140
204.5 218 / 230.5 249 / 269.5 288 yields -0.08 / 169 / 159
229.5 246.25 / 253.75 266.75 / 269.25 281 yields -0.17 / 176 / 165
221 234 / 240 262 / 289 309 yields -0.15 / 184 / 127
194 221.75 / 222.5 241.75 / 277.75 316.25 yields -0.16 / 167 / 130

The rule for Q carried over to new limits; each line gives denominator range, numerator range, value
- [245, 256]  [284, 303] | 0.71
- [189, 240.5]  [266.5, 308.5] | 0.85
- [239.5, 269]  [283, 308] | 0.70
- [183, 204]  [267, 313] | 0.90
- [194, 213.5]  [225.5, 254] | 1.11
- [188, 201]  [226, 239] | 1.17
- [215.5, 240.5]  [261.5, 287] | 0.95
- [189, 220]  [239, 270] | 1.16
